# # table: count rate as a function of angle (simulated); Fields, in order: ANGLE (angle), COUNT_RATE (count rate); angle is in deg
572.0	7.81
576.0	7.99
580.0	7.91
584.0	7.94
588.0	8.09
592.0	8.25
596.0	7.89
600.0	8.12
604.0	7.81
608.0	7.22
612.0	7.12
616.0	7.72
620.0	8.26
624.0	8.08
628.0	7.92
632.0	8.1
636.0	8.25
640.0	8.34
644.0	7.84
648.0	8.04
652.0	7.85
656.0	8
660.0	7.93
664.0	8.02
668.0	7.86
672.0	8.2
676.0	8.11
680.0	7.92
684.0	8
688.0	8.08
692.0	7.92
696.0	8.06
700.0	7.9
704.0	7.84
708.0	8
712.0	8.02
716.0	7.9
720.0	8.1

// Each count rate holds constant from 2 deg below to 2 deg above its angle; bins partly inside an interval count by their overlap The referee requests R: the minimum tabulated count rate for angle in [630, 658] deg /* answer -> 7.84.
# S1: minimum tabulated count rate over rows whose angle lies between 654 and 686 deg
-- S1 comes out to 7.86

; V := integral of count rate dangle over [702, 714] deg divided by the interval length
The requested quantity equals 7.95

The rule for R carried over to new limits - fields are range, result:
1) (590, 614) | 7.12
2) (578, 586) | 7.91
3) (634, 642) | 8.25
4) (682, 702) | 7.9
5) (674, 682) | 7.92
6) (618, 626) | 8.08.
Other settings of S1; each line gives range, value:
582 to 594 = 7.94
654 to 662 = 7.93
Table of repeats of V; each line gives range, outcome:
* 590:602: 8.09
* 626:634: 8.01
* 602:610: 7.51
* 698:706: 7.87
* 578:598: 8.02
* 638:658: 8.01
